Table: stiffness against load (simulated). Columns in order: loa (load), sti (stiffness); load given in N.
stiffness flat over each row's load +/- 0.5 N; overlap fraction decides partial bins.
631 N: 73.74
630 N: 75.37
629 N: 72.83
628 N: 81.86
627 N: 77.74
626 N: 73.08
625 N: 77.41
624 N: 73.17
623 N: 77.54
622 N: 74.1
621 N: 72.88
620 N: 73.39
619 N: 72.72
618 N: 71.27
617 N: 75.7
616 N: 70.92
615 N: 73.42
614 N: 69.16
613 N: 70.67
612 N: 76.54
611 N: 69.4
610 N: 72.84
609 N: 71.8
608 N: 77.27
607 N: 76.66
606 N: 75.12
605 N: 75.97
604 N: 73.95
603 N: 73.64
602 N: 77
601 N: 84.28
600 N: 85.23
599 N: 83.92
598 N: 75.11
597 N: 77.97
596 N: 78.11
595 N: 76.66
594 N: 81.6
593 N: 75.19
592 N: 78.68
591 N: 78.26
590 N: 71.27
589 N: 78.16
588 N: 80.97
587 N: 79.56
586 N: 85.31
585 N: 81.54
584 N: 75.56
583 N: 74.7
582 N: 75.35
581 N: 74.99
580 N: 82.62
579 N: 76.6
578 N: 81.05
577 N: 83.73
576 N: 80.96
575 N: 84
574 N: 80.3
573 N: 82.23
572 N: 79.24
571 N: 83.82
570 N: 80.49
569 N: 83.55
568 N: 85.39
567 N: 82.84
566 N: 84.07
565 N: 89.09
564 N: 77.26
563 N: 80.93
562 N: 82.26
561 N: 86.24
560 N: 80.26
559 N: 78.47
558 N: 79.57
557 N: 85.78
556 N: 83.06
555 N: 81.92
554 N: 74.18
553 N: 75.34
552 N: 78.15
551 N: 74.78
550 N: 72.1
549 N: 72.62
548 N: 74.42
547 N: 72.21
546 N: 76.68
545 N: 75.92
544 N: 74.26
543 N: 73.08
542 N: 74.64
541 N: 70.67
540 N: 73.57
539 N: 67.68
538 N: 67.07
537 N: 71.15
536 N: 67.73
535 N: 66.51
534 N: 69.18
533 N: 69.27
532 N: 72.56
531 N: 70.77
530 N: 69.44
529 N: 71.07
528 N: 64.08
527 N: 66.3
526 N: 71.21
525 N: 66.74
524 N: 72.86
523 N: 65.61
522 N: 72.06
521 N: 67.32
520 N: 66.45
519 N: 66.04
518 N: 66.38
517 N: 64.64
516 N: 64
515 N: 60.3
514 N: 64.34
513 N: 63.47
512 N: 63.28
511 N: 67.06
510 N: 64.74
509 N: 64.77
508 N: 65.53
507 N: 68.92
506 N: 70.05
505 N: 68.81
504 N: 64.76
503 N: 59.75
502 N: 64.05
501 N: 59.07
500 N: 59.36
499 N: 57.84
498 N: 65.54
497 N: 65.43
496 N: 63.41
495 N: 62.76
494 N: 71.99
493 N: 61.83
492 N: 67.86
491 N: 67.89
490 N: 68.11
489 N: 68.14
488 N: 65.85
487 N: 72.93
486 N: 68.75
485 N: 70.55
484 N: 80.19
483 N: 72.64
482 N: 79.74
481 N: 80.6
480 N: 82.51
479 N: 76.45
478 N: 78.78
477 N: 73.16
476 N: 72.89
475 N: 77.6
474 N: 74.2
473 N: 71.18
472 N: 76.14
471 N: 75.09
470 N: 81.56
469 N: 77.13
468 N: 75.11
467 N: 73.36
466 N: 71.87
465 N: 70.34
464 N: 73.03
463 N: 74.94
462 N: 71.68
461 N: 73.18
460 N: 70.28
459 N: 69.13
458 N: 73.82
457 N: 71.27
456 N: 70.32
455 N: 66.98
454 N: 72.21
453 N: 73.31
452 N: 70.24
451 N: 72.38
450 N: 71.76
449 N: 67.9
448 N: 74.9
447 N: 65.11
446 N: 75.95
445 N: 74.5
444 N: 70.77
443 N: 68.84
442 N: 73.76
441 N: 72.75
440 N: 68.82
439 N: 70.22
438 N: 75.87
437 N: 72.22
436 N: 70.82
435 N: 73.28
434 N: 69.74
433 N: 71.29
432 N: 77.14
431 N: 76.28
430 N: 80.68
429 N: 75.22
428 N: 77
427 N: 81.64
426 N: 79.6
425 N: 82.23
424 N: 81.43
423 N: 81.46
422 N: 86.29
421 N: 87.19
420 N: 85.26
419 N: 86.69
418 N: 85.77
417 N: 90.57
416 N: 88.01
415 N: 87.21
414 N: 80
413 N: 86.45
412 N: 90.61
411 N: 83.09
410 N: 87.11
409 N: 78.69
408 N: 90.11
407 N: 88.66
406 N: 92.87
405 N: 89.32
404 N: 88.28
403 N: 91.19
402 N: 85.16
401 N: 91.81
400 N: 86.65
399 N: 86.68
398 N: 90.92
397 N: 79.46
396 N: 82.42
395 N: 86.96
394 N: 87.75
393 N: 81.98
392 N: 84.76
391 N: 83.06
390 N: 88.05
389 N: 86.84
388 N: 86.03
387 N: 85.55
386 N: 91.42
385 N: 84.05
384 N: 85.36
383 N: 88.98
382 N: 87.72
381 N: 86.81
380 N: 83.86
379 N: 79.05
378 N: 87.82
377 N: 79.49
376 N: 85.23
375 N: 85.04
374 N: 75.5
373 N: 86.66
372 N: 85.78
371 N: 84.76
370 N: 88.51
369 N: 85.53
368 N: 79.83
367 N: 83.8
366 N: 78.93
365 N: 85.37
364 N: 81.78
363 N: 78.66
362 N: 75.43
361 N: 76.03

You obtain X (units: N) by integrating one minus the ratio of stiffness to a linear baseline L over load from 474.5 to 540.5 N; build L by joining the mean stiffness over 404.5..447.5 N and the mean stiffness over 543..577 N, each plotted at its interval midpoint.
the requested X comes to 9.4 N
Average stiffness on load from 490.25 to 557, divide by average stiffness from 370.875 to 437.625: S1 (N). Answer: 0.8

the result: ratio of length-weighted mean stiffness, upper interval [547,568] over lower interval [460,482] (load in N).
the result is 1.06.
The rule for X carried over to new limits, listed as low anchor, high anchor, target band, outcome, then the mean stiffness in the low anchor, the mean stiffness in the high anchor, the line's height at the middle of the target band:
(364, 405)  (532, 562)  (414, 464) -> 3.8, 85.3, 74.8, 81.8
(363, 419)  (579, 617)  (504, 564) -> 6.1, 85.6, 76.7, 79.5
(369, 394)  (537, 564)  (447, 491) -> 4.0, 85.2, 76.3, 80.6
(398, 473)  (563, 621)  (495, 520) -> 4.4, 78.1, 78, 78.1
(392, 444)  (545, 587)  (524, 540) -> 2.3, 81.9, 79.8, 80.3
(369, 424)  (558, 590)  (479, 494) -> 2.0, 86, 80.8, 83.4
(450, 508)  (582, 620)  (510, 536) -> 2.0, 70.8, 76.3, 72.8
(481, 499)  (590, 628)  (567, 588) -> -1.9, 69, 75.7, 73.9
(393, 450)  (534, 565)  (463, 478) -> 0.8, 80.8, 75.7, 78.9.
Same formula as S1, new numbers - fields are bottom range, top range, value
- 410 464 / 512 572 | 0.96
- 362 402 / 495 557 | 0.81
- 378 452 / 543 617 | 0.96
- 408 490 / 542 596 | 1.04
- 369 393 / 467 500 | 0.84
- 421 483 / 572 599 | 1.06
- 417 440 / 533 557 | 0.94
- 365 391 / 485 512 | 0.77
